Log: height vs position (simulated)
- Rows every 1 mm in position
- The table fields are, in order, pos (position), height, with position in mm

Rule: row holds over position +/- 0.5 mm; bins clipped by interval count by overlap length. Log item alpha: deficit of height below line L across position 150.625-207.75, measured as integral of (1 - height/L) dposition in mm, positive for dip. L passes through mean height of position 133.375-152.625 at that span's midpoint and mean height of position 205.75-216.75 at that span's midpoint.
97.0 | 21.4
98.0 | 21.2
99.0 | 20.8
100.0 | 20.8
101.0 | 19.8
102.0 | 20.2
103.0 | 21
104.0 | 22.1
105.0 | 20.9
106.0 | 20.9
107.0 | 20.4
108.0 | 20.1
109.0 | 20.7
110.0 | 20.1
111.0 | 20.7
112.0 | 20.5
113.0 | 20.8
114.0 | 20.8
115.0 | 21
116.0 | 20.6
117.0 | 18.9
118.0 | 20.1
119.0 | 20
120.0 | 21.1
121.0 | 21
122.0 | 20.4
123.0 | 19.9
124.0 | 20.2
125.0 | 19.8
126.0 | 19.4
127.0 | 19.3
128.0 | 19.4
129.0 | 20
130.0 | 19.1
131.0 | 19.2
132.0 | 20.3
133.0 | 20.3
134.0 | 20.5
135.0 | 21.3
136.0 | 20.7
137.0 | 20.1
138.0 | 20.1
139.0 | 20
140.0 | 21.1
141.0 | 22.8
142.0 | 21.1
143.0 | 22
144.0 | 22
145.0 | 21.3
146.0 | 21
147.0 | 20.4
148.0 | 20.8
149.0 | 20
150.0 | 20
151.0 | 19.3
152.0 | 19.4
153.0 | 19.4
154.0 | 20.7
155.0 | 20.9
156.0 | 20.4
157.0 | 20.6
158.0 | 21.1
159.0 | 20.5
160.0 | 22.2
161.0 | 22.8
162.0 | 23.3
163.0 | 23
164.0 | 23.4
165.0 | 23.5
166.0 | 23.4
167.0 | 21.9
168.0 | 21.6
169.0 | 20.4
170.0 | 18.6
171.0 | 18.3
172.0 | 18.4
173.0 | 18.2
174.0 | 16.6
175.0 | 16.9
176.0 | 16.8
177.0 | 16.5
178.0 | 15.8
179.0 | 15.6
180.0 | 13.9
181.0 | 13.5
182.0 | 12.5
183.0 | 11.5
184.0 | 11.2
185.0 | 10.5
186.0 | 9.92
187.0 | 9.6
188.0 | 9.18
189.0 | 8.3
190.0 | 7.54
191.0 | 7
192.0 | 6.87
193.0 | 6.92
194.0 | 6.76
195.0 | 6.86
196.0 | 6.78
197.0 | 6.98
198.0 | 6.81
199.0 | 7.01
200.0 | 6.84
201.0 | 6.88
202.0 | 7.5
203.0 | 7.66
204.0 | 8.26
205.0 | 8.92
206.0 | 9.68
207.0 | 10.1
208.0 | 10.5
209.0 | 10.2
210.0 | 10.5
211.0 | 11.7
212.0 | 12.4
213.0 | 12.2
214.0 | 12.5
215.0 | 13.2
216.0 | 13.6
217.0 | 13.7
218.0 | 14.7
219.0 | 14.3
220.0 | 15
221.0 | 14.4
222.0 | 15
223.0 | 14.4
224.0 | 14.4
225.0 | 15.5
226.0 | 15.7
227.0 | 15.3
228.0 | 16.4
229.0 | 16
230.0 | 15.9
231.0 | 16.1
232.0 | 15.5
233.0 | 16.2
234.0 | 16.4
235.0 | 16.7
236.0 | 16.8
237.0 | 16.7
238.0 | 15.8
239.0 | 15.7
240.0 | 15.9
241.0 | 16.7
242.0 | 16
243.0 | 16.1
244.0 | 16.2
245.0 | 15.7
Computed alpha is 7.0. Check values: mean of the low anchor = 20.7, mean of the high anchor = 11.6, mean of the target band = 14.4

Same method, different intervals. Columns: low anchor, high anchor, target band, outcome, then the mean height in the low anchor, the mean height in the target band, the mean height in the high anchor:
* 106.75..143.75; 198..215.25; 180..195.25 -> 3.5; 20.4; 9.4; 9.63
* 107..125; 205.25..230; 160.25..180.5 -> -3.4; 20.4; 19.5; 13.4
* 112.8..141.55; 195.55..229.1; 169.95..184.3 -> -0.3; 20.3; 15.6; 11.6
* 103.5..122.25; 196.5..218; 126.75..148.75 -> -3.5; 20.6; 20.6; 9.98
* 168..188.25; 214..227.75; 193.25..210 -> 7.6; 14.9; 8.04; 14.5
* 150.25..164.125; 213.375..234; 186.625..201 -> 8.4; 21.1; 7.35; 14.9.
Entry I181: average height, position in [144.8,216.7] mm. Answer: 14.6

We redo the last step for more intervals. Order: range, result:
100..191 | 19.1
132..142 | 20.8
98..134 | 20.3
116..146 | 20.4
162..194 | 15.1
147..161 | 20.5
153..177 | 20.5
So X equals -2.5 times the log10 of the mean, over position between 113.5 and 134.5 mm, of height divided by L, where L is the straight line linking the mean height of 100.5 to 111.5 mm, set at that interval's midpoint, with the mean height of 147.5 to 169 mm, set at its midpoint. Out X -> 0.04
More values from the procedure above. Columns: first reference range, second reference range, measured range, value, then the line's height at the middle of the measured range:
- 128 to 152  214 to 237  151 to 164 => -0.10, 19.4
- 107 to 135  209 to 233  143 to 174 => -0.16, 18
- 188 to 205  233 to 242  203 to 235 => -0.10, 12.2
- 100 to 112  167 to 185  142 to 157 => -0.15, 17.9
